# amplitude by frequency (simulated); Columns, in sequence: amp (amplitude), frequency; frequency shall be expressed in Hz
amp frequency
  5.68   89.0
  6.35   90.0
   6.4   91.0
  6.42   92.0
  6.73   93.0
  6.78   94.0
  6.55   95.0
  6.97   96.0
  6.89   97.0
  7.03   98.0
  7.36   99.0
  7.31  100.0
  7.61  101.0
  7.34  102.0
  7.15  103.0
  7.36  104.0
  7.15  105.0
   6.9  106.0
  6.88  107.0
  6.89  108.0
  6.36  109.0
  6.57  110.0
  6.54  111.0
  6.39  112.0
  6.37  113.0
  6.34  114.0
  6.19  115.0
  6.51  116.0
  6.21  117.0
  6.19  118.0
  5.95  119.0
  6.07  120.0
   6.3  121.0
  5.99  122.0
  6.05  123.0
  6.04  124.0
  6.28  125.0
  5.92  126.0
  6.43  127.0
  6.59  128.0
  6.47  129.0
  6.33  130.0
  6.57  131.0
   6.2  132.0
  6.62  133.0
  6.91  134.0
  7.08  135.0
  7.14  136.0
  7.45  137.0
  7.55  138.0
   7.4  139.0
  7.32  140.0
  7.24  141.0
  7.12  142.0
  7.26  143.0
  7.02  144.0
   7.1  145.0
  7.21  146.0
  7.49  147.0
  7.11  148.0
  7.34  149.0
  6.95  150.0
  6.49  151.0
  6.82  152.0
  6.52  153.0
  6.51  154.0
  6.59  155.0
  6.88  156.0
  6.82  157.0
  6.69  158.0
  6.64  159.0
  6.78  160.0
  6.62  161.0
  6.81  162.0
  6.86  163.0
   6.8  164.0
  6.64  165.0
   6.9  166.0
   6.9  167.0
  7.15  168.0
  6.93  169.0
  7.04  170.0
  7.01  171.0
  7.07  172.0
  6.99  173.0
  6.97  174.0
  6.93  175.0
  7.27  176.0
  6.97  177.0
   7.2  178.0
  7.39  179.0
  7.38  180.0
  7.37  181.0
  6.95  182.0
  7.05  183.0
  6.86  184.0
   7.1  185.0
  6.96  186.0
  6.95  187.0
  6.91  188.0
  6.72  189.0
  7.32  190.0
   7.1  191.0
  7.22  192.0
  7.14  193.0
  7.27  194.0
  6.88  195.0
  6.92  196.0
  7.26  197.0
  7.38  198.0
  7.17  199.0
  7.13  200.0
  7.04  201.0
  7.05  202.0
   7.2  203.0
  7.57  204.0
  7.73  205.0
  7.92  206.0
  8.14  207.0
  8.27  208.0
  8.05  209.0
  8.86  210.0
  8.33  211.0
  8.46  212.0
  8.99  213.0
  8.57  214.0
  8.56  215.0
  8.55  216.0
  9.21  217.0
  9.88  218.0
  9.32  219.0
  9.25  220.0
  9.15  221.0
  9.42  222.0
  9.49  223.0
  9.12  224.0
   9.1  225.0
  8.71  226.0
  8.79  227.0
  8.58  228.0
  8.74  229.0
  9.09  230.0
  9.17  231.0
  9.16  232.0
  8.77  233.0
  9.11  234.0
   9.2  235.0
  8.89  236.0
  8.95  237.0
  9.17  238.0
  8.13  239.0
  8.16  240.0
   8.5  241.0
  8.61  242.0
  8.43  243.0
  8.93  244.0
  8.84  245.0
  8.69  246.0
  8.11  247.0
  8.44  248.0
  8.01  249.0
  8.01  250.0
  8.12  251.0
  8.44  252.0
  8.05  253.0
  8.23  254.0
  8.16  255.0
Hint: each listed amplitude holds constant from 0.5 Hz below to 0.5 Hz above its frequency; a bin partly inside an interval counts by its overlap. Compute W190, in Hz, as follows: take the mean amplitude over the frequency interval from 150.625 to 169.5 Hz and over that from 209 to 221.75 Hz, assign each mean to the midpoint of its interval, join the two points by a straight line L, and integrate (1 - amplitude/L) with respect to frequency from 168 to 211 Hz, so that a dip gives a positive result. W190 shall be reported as 3.39 Hz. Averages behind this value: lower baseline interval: 6.76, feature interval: 7.26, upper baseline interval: 8.9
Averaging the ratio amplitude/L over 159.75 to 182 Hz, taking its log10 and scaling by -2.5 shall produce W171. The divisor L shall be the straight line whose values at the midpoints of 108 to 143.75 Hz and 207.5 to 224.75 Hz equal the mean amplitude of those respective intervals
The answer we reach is 0.11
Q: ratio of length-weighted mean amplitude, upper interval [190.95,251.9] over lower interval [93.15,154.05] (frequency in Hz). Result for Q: 1.24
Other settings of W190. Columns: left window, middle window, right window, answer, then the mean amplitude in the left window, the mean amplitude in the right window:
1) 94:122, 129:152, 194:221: 0.4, 6.71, 8.07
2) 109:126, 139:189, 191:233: 1.7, 6.24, 8.28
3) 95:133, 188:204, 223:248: 1.9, 6.59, 8.8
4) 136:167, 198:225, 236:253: -1.5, 6.97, 8.47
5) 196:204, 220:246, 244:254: -3.1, 7.18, 8.33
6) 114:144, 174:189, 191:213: 0.5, 6.6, 7.59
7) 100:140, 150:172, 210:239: 2.2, 6.64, 8.97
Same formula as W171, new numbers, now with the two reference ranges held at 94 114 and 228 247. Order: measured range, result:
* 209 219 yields -0.04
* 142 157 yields 0.09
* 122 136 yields 0.13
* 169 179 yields 0.12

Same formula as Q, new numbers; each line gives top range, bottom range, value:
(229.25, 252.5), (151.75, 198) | 1.24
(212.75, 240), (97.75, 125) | 1.36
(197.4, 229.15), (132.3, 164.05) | 1.21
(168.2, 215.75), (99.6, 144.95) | 1.10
